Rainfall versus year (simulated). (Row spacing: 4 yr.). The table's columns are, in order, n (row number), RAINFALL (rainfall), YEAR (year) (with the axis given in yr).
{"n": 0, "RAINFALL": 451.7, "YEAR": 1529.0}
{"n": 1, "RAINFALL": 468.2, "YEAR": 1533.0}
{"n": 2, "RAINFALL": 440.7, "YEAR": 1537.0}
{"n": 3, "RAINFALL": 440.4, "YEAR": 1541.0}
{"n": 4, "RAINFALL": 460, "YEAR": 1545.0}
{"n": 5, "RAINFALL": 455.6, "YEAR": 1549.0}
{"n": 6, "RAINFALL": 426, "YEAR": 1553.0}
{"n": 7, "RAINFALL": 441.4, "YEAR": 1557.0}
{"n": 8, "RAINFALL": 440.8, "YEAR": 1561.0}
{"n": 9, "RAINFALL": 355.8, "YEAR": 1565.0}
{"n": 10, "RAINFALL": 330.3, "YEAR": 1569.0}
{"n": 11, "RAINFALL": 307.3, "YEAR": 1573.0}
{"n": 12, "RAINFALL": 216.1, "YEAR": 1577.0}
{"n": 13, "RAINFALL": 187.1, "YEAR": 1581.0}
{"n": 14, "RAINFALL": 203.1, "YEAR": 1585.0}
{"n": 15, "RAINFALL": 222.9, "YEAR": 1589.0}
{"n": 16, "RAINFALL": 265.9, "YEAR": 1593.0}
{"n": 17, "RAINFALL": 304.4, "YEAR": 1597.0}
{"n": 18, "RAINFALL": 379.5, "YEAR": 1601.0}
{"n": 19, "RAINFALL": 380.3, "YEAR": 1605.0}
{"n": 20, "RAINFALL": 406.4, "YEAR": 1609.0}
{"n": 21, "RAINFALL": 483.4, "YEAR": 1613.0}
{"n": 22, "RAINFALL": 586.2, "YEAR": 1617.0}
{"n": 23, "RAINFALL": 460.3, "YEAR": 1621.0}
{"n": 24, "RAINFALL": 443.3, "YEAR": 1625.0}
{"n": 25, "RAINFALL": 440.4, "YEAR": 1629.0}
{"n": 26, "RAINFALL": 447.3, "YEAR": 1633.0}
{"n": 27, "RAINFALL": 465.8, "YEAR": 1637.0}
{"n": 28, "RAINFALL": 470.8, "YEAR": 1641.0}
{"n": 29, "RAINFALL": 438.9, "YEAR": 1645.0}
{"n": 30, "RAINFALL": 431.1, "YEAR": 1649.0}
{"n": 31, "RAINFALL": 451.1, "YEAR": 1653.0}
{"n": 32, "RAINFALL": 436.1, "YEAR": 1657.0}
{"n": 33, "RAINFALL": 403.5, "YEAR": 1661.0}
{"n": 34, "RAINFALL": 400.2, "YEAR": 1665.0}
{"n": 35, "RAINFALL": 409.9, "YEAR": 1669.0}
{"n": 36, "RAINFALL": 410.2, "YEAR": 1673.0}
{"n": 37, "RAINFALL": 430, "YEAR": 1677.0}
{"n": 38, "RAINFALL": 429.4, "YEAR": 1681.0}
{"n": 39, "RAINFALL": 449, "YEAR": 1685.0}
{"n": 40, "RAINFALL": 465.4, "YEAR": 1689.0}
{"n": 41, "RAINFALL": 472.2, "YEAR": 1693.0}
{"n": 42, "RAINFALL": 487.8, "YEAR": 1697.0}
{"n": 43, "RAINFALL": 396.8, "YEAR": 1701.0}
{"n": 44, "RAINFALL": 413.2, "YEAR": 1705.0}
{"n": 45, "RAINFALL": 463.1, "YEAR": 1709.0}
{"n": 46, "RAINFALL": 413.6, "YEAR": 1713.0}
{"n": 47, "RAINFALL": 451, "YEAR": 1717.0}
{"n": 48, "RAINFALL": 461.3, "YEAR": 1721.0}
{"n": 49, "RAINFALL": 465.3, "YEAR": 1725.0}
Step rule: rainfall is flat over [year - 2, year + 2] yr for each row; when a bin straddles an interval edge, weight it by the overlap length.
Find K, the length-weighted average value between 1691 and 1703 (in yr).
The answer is 452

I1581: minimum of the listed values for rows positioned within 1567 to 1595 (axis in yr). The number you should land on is 187.1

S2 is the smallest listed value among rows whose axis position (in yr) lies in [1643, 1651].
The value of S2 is 431.1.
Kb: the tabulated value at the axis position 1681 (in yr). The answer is 429.4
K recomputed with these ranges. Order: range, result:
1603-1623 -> 463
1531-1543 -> 450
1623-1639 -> 449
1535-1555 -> 445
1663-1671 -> 405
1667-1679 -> 417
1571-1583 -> 237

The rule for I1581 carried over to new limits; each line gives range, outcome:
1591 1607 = 265.9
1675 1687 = 429.4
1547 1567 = 355.8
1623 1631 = 440.4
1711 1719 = 413.6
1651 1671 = 400.2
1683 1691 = 449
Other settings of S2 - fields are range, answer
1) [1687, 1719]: 396.8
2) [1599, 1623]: 379.5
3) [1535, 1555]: 426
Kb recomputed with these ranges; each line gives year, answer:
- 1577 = 216.1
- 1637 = 465.8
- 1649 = 431.1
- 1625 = 443.3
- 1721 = 461.3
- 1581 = 187.1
